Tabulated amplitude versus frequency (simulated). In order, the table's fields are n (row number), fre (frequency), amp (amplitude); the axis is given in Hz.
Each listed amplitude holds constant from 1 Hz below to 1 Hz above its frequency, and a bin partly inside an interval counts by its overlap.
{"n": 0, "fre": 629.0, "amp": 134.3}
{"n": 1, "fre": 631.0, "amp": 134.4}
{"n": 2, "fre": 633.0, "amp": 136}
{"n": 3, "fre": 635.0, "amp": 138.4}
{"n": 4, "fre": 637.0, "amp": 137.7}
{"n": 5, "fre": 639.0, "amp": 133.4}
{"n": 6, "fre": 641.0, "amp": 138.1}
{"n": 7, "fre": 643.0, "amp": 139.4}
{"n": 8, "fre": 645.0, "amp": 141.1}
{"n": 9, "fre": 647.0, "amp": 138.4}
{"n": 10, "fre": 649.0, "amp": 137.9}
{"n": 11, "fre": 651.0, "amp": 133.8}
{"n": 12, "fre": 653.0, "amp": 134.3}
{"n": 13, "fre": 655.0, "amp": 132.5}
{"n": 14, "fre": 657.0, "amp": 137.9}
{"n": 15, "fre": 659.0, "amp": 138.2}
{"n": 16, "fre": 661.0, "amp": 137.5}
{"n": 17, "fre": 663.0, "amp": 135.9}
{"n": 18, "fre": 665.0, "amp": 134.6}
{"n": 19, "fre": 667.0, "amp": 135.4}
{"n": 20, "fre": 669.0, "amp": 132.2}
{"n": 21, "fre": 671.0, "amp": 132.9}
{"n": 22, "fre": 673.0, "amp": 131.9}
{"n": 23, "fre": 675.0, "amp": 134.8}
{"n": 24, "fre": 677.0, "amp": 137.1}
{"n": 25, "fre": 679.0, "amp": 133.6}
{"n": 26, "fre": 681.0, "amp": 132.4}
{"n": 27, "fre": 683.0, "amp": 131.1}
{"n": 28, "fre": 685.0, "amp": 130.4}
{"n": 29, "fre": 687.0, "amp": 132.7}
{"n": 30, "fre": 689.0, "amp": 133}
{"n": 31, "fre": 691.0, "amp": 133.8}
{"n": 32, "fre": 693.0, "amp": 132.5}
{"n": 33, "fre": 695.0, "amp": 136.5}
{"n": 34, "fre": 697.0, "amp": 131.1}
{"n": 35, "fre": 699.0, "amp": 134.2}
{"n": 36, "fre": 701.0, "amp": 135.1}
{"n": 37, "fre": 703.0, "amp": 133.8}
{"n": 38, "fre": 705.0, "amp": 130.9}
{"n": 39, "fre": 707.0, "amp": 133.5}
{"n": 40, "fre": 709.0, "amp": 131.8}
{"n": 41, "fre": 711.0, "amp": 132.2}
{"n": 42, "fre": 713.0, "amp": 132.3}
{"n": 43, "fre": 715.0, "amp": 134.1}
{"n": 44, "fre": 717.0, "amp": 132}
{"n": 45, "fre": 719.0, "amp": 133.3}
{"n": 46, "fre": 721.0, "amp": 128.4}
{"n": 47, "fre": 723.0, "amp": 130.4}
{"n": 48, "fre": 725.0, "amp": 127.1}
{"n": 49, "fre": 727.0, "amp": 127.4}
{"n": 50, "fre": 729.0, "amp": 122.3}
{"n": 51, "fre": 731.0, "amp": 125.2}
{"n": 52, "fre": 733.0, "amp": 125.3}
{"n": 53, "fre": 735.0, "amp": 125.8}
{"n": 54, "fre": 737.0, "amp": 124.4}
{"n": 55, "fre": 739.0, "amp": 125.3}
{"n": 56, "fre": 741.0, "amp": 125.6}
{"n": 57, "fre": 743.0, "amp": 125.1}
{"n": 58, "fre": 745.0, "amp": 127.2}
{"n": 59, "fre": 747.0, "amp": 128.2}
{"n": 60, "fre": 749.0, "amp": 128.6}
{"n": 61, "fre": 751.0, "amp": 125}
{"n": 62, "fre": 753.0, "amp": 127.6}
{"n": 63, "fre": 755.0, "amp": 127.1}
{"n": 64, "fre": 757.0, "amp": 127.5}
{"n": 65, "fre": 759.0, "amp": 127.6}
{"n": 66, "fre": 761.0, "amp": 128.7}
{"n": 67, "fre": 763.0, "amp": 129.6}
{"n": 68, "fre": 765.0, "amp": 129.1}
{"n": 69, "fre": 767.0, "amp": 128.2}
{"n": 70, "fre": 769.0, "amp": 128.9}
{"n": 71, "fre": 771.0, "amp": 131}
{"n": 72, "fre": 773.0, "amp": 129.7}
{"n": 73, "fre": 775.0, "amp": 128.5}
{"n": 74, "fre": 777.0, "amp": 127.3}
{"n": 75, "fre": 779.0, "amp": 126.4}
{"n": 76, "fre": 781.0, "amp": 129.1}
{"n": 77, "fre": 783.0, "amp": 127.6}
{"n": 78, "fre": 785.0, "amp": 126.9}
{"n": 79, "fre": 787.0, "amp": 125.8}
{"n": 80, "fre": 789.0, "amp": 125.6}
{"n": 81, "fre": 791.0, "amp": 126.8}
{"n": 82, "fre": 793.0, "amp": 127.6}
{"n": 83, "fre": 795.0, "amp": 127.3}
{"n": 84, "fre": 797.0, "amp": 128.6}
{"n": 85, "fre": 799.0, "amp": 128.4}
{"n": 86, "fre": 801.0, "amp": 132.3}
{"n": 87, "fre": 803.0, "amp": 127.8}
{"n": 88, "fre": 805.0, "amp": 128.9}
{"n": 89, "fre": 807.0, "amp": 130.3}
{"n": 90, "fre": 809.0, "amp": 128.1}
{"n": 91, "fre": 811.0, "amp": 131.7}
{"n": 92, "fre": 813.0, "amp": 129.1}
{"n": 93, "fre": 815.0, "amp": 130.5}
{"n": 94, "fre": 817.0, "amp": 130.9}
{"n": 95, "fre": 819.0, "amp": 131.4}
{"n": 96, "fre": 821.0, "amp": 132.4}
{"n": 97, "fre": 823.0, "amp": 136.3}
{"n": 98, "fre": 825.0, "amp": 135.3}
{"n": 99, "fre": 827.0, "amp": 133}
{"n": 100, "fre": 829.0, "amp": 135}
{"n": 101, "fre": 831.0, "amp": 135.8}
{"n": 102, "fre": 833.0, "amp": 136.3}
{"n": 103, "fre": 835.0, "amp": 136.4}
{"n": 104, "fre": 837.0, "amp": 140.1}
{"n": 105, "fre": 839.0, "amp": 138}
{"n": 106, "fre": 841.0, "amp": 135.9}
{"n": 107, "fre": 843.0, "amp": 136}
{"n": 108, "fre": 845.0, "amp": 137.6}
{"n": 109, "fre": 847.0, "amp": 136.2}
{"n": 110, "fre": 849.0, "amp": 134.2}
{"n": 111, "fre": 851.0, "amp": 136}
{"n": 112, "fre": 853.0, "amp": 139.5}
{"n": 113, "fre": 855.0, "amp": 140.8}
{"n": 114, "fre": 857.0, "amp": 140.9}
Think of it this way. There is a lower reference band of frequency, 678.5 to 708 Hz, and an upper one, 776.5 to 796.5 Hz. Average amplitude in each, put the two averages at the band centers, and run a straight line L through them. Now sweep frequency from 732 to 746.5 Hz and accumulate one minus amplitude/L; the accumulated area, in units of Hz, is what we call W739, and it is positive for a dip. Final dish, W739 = 0.5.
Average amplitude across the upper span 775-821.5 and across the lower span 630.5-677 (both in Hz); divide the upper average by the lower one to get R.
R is 0.95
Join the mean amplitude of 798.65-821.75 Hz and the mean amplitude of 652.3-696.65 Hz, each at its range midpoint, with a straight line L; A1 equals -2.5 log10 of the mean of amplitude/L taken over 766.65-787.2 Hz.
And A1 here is 0.024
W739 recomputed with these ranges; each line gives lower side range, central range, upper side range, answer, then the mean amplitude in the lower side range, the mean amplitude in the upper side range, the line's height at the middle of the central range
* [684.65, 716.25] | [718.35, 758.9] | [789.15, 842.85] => 1.8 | 133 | 132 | 133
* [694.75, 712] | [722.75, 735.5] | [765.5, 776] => 0.5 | 133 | 129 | 132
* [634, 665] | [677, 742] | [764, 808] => 1.2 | 137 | 128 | 133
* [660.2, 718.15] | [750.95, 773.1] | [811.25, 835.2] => 0.8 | 133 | 133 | 133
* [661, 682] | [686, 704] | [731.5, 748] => -0.3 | 134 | 126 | 131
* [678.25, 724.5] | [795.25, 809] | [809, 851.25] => 0.5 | 133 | 134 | 134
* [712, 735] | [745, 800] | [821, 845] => 1.7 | 129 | 136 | 132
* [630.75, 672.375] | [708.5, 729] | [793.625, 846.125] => 0.7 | 136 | 133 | 135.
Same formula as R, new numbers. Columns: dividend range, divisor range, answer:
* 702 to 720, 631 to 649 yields 0.96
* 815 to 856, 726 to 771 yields 1.07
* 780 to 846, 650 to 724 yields 0.99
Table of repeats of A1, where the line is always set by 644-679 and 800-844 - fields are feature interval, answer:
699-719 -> 0.02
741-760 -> 0.06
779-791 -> 0.06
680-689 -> 0.03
